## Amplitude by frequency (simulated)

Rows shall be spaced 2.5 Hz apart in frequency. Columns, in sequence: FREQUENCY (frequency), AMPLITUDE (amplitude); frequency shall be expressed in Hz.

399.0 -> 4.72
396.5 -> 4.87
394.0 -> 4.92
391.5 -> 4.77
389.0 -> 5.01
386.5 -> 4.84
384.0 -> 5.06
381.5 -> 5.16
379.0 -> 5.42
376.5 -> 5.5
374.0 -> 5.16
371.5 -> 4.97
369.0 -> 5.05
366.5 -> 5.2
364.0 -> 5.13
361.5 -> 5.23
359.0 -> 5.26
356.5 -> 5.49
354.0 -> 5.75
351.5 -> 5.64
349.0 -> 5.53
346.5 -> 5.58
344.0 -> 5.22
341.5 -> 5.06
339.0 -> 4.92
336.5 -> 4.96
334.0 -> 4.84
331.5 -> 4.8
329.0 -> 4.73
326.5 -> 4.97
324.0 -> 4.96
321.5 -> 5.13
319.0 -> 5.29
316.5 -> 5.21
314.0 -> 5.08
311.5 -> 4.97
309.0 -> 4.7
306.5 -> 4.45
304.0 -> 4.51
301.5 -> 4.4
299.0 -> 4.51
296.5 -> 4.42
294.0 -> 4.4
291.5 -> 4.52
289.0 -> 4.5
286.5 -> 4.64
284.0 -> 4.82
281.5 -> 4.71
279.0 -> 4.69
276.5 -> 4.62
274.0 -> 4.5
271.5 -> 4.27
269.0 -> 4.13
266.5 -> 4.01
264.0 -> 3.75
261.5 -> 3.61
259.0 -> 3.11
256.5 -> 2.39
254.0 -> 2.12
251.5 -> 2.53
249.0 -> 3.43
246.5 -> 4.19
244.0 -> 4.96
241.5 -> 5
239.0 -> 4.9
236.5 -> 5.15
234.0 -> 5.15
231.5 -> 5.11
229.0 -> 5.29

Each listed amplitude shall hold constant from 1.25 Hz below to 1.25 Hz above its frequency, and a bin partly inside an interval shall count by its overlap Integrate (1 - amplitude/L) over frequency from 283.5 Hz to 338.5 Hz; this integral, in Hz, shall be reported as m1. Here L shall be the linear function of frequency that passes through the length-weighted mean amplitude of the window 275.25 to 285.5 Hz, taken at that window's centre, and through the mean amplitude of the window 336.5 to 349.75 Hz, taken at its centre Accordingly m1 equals 2.17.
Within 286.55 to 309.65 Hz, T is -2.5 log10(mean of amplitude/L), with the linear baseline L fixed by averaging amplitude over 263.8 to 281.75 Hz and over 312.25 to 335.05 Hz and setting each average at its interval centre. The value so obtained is 0.043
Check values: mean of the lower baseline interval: 4.35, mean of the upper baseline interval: 5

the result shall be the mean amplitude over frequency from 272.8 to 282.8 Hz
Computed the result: 4.63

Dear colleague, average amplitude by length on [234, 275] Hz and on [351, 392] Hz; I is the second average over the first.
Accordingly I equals 1.33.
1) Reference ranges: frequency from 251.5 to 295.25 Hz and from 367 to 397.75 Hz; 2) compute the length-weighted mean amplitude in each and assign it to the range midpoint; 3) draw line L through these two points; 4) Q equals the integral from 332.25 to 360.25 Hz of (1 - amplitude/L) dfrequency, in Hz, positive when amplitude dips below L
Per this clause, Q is -3.4 Hz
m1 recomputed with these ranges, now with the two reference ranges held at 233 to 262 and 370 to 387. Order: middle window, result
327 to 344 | -0.6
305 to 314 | -0.5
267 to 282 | -1.1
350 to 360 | -1.2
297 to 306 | -0.1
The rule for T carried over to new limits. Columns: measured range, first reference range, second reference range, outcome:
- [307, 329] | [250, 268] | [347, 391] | -0.176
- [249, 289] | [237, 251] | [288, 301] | 0.152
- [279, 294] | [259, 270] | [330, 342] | -0.124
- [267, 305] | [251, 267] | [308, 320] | -0.128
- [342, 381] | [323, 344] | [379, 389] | -0.069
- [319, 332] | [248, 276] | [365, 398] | -0.150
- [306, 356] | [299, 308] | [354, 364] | -0.043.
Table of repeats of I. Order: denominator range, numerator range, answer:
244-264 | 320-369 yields 1.61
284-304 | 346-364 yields 1.21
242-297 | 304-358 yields 1.27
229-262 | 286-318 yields 1.15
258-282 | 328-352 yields 1.24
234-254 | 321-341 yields 1.16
